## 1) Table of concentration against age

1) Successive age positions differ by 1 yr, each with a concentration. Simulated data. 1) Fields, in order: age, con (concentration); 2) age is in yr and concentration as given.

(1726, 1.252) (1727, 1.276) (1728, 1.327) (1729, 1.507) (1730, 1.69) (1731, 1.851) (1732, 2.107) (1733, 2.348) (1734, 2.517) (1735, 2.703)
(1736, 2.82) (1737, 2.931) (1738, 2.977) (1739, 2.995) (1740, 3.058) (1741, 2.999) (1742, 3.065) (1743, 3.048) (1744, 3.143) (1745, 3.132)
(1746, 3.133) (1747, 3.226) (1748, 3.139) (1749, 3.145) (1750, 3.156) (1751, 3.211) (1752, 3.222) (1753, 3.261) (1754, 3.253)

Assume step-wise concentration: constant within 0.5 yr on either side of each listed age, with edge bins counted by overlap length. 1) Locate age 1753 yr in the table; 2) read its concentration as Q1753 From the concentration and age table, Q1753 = 3.261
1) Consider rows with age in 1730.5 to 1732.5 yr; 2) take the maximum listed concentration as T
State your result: 2.107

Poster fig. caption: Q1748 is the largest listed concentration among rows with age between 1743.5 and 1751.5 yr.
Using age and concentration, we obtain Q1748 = 3.226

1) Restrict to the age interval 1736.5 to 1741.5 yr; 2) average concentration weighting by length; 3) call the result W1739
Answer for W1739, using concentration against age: 2.99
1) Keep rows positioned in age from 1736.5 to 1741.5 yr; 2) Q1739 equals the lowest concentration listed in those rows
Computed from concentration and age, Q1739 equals 2.931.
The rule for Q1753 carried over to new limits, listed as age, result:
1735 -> 2.703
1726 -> 1.252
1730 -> 1.69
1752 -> 3.222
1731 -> 1.851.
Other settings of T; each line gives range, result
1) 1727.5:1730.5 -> 1.69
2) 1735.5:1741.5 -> 3.058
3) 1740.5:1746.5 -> 3.143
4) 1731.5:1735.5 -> 2.703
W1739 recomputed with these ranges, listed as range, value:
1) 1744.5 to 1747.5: 3.16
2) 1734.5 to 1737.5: 2.82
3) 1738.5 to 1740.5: 3.03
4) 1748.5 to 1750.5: 3.15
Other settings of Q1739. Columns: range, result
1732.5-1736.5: 2.348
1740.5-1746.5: 2.999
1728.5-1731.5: 1.507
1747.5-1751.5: 3.139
